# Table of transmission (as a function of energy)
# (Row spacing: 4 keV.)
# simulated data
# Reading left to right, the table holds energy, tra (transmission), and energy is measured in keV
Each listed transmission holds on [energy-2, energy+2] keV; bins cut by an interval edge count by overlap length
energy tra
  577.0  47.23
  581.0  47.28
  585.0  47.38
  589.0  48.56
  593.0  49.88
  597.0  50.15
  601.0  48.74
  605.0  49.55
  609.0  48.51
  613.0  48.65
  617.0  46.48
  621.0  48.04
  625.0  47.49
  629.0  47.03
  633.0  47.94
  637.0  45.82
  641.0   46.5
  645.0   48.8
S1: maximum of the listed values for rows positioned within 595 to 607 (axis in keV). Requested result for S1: 50.15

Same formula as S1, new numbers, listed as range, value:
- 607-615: 48.65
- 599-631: 49.55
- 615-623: 48.04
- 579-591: 48.56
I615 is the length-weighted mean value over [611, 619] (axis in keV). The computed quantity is 47.6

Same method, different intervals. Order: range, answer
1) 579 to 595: 48.3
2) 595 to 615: 49.1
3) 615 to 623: 47.3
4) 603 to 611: 49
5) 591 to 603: 49.6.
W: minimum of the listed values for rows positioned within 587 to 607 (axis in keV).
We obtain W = 48.56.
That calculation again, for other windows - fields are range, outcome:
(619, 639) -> 45.82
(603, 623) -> 46.48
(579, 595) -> 47.28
